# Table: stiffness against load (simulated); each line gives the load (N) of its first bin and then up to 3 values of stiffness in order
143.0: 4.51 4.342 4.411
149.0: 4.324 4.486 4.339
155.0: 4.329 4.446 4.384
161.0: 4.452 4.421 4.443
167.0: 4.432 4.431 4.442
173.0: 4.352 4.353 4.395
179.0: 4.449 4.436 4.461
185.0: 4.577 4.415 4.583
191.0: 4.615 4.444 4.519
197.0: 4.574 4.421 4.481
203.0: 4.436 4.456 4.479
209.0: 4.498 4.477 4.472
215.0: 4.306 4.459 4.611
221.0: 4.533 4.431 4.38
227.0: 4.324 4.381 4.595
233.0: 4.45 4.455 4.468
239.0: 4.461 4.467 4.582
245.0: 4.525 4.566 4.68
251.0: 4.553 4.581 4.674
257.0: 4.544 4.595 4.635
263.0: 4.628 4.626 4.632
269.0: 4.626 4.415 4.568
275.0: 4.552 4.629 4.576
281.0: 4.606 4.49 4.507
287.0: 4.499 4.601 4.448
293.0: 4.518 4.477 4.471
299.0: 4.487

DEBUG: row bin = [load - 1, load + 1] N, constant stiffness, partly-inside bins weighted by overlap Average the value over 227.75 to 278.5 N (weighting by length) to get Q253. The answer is 4.55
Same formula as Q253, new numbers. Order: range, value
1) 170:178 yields 4.39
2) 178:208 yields 4.49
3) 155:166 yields 4.42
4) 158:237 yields 4.46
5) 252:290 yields 4.58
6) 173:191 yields 4.46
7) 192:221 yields 4.48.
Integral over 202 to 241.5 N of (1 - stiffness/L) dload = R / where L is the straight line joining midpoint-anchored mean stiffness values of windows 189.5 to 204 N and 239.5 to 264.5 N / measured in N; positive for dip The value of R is 0.7 N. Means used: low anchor 4.5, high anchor 4.58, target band 4.46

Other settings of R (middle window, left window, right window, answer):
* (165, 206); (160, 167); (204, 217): -0.2 N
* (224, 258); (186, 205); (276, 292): 0.1 N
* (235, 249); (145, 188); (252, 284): 0.1 N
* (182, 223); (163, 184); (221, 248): -0.4 N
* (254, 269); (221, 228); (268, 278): -0.3 N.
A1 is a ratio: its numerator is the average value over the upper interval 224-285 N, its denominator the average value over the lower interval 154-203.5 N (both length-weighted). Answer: 1.0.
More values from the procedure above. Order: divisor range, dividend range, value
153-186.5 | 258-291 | 1.03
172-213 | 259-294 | 1.02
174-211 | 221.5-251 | 1.00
